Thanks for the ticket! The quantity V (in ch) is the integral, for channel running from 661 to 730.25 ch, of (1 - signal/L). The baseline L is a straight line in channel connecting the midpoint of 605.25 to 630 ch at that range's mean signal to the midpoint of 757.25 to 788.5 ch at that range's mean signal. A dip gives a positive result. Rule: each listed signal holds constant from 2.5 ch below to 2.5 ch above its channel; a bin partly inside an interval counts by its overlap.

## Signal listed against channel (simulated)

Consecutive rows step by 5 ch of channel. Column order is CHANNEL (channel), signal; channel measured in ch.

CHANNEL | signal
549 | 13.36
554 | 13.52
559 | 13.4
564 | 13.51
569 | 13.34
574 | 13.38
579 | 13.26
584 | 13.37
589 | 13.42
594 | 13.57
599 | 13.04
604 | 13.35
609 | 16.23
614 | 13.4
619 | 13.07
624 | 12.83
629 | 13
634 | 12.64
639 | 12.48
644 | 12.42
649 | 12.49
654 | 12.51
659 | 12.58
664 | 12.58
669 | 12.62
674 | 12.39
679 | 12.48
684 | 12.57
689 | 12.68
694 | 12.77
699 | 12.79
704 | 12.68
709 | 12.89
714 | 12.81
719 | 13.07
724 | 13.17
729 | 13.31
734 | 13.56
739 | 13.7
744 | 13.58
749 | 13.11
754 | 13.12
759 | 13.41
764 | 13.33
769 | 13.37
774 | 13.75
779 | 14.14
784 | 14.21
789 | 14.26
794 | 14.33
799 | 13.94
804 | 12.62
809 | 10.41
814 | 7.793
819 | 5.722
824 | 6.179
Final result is 4.9 ch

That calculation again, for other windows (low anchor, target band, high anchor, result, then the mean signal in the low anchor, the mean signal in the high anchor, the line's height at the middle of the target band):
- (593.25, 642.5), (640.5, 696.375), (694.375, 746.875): 2.90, 13.3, 13.1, 13.2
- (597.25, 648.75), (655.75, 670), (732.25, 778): 0.75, 13.2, 13.5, 13.3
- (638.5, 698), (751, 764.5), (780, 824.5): -1.73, 12.6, 11.4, 11.8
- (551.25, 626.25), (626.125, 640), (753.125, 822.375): 0.55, 13.5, 12.4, 13.3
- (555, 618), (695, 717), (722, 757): 1.02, 13.6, 13.4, 13.4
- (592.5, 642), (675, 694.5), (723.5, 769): 1.12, 13.3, 13.4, 13.4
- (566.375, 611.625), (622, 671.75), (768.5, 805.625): 4.04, 13.7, 13.9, 13.7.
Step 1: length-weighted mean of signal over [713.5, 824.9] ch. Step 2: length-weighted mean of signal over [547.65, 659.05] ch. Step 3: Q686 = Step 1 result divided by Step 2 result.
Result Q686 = 0.95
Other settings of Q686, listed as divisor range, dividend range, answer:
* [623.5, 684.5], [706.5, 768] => 1.05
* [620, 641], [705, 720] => 1.01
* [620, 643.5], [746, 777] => 1.05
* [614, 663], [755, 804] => 1.08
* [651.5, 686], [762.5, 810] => 1.08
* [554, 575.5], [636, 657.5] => 0.93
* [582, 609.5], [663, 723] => 0.93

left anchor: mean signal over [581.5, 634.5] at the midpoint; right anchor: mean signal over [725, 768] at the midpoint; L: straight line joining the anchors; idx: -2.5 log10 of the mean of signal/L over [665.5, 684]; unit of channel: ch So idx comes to 0.08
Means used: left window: 13.5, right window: 13.4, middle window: 12.5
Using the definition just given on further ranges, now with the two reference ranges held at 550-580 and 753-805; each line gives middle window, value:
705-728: 0.05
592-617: -0.04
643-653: 0.09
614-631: 0.04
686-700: 0.07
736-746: 0.00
